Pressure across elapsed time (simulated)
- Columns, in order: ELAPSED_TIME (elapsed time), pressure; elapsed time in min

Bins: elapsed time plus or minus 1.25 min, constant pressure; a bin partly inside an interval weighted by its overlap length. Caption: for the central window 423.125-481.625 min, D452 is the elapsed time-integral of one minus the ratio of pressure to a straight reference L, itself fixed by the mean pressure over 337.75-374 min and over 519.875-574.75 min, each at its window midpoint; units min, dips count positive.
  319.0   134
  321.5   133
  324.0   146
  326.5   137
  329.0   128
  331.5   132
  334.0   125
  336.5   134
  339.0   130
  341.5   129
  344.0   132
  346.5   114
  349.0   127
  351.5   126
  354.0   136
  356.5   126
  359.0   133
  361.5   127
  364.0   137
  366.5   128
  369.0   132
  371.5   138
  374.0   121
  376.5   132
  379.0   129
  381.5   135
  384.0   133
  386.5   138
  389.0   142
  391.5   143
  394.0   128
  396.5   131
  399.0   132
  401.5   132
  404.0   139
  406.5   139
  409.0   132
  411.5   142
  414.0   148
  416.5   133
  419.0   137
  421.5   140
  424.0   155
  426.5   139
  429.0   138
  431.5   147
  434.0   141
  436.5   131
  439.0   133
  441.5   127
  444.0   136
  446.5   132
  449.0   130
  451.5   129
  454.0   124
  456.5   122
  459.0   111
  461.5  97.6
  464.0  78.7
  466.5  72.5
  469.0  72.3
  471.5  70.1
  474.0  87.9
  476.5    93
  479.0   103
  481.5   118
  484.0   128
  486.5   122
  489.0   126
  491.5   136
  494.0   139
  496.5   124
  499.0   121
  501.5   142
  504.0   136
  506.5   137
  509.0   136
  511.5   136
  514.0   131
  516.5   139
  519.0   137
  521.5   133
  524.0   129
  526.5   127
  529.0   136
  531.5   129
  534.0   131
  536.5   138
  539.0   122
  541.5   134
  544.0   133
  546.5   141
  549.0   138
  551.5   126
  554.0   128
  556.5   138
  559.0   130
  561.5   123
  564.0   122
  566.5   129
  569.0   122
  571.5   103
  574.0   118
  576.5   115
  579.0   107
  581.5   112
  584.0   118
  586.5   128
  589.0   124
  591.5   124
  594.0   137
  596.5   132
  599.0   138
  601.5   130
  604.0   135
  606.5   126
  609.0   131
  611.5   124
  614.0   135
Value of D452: 6.0 min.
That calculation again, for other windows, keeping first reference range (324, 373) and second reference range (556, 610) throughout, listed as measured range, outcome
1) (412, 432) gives -2.1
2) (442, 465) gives 1.7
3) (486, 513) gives -1.3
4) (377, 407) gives -1.3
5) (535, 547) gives -0.7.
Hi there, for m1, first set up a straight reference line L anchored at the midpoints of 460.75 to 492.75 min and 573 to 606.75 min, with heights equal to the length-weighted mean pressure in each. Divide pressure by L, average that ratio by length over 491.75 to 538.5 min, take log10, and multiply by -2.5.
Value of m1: -0.22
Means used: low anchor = 100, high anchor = 125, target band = 133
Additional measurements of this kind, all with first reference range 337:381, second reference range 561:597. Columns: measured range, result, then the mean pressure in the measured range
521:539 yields -0.07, 131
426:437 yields -0.11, 140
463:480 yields 0.45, 82.3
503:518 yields -0.10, 136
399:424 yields -0.09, 139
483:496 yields -0.05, 130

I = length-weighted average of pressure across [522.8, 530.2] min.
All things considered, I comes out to 131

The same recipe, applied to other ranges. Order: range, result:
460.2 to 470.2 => 80.5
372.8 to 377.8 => 127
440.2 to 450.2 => 131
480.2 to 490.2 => 123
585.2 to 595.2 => 128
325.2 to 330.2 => 133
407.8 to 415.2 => 141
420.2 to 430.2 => 143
